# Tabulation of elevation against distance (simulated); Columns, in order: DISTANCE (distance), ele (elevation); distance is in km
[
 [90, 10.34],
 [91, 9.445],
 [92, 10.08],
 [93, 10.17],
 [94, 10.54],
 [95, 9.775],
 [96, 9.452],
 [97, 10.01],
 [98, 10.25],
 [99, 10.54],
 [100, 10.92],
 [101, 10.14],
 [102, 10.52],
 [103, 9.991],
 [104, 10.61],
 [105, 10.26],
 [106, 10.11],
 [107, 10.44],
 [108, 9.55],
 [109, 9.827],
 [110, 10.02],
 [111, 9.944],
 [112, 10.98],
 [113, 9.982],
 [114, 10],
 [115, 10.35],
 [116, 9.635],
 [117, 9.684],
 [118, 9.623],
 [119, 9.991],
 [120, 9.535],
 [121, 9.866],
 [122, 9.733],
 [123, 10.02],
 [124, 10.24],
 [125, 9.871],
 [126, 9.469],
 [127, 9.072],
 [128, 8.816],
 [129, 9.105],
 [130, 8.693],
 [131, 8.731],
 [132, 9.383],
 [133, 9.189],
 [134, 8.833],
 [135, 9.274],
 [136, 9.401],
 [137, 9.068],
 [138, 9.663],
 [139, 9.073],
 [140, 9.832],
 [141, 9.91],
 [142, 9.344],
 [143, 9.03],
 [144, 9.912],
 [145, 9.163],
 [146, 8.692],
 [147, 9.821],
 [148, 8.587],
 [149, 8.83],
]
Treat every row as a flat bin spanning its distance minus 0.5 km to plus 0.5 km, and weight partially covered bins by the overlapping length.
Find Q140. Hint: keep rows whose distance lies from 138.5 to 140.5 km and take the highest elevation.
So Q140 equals 9.832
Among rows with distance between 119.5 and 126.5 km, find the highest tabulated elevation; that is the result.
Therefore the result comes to 10.24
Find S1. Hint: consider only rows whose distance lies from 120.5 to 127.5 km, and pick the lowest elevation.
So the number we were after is 9.072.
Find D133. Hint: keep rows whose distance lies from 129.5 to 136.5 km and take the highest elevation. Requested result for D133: 9.401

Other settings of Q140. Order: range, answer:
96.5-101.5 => 10.92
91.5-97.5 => 10.54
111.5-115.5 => 10.98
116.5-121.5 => 9.991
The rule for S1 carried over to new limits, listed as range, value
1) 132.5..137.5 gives 8.833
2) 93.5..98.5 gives 9.452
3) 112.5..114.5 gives 9.982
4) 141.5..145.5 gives 9.03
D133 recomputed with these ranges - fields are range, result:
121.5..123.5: 10.02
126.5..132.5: 9.383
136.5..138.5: 9.663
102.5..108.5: 10.61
